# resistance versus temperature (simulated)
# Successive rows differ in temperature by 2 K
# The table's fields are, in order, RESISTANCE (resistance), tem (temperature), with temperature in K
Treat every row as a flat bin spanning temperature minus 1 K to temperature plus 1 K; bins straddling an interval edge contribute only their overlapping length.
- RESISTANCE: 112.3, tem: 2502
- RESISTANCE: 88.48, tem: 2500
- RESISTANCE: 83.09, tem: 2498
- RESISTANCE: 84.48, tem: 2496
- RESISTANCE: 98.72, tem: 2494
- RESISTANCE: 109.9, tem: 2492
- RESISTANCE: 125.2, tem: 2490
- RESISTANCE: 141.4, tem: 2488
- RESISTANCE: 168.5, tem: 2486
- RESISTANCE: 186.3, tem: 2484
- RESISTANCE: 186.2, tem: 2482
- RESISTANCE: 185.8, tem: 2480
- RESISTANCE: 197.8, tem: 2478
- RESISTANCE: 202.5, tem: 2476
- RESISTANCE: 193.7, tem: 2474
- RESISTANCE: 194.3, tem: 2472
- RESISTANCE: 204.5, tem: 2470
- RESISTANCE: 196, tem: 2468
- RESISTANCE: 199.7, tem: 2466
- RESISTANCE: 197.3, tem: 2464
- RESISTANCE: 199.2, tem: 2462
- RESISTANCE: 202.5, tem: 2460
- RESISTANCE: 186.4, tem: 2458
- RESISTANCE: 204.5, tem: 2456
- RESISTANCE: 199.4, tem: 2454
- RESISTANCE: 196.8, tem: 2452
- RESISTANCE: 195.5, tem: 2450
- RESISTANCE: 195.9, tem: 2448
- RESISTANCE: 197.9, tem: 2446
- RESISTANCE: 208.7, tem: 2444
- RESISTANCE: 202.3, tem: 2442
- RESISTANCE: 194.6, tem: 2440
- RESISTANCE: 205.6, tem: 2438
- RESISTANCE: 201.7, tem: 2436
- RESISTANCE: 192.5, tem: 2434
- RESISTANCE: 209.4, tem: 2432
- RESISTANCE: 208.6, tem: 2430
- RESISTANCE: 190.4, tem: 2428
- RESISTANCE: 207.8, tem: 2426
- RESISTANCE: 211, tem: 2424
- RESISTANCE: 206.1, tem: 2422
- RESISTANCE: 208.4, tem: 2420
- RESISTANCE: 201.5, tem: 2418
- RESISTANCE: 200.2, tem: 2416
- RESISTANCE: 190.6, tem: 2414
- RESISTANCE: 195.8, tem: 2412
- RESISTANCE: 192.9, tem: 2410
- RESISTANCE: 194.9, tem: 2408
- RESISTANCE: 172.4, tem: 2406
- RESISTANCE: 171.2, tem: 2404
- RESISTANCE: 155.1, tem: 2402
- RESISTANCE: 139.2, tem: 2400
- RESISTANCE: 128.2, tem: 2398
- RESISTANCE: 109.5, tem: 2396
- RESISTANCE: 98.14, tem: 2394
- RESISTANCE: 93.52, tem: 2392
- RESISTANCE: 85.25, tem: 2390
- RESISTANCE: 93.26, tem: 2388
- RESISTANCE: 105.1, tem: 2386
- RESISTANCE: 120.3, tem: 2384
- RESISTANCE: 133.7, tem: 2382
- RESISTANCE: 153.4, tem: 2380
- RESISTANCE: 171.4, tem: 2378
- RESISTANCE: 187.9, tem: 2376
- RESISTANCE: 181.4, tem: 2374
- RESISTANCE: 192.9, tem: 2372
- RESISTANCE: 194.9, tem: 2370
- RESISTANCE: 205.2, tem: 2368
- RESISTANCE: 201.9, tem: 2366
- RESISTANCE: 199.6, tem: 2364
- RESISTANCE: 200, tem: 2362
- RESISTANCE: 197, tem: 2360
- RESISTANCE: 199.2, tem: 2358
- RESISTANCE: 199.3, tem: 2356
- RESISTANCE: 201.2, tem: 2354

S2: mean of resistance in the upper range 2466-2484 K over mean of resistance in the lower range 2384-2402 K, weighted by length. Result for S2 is 1.8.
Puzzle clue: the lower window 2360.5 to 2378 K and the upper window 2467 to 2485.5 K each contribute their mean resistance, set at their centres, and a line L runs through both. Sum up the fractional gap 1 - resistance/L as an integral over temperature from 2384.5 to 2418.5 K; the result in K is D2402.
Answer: 8.1 K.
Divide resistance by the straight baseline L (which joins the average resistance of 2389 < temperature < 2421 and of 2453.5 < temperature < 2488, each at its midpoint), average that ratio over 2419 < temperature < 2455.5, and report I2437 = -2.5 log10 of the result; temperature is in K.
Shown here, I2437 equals -0.154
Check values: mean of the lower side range 159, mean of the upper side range 193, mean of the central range 202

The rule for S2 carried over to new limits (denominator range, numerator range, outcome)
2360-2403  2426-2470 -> 1.32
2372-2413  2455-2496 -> 1.22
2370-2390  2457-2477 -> 1.34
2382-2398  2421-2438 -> 1.95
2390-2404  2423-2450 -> 1.66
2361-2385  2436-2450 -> 1.12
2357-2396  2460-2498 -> 1.07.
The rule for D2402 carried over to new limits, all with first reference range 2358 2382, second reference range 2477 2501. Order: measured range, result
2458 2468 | -3.3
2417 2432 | -3.7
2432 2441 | -2.2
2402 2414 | -0.8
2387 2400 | 5.4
